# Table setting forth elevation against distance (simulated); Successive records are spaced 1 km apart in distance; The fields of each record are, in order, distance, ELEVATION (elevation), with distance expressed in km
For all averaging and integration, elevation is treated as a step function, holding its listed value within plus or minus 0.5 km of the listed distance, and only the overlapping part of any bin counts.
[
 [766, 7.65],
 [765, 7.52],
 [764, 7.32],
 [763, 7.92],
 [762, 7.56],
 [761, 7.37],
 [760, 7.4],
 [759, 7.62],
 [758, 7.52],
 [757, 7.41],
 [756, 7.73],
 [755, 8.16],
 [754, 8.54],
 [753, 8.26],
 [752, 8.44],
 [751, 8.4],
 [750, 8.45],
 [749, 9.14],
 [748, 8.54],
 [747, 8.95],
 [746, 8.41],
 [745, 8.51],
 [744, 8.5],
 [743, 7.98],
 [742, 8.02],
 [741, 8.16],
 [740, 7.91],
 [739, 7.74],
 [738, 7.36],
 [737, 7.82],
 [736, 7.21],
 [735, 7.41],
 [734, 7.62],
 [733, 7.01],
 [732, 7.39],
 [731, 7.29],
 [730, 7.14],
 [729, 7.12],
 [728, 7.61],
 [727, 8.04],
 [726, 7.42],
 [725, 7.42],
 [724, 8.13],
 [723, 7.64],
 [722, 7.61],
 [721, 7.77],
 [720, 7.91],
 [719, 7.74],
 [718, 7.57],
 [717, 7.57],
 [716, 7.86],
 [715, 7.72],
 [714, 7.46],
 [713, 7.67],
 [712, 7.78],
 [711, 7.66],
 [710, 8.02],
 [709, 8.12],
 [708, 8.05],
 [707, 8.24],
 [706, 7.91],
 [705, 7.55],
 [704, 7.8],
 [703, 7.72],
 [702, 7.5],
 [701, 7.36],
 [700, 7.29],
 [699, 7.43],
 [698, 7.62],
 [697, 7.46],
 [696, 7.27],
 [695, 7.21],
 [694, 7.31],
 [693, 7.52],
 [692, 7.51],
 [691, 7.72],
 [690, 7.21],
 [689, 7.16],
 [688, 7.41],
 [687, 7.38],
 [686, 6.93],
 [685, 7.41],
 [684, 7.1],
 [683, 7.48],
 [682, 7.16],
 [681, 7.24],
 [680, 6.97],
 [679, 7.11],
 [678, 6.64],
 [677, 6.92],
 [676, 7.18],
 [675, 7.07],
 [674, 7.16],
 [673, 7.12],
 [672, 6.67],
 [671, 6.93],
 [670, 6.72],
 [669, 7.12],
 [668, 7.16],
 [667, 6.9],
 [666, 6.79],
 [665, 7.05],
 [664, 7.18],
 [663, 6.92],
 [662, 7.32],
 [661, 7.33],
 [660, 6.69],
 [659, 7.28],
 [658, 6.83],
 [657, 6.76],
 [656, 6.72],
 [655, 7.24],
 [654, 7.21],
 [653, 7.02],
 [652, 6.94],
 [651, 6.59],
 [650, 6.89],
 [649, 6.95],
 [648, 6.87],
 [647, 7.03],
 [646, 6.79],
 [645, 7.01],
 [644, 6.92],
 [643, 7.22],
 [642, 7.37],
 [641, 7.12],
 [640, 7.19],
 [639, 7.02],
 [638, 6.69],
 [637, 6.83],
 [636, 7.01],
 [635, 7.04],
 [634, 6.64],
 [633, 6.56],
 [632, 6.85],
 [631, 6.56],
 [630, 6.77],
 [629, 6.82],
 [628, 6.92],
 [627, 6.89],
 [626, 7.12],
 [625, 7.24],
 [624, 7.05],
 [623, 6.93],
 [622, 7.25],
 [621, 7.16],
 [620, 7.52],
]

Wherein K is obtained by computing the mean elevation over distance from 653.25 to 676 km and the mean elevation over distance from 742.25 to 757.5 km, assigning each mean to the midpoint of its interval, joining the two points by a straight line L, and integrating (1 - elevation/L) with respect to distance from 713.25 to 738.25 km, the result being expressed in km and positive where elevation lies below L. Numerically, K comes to 1.30 km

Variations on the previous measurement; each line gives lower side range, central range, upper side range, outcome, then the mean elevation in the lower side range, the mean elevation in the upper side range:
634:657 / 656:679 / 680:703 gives 0.5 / 6.97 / 7.35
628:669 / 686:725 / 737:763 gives -0.2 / 6.95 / 8.07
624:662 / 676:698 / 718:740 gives 0.0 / 6.95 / 7.55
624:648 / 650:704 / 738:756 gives 2.1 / 6.94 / 8.31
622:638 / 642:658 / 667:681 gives 0.0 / 6.89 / 6.99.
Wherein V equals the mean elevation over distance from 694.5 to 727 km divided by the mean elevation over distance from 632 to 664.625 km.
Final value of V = 1.1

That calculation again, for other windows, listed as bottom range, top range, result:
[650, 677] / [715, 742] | 1.09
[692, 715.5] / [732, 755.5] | 1.06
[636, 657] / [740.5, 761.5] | 1.17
